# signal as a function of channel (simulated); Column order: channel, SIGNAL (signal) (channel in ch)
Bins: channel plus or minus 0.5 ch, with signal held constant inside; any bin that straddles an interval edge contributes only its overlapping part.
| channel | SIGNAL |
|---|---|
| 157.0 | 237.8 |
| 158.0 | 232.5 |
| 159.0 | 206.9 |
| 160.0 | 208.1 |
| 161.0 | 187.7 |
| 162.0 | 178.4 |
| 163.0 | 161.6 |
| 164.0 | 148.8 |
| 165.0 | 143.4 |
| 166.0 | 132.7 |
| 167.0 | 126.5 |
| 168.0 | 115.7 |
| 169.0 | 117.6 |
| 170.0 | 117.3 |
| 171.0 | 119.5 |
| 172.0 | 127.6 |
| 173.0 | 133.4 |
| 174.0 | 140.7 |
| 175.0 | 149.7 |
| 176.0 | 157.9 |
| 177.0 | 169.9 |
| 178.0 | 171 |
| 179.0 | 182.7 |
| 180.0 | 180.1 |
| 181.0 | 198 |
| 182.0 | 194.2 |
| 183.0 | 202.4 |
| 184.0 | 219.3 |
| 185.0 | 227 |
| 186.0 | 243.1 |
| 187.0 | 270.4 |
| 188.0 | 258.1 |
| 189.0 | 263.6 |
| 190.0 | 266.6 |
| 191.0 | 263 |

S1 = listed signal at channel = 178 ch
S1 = 171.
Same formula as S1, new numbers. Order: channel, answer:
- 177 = 169.9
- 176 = 157.9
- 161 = 187.7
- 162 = 178.4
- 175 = 149.7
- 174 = 140.7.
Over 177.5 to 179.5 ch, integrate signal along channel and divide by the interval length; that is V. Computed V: 177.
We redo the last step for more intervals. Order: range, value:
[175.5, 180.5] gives 172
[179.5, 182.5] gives 191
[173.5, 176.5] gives 149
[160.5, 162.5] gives 183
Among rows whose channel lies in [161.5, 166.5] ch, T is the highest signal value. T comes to 178.4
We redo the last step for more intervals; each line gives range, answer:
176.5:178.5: 171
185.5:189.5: 270.4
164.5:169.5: 143.4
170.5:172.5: 127.6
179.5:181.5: 198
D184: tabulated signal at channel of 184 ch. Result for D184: 219.3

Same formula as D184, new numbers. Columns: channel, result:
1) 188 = 258.1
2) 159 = 206.9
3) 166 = 132.7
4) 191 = 263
